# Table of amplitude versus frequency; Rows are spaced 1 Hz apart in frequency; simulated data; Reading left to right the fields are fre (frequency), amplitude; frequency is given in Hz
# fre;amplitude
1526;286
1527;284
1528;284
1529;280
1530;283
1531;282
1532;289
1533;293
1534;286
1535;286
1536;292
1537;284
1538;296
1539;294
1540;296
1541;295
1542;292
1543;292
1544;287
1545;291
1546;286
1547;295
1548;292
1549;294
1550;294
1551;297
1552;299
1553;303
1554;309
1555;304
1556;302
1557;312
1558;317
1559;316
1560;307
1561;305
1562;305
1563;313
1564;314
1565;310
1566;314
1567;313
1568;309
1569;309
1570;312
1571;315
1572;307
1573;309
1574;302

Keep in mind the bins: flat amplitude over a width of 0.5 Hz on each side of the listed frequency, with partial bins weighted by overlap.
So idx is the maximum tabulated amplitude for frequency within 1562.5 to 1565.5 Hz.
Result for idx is 314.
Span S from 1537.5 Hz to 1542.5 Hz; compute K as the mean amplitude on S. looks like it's 295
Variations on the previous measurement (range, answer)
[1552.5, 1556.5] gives 304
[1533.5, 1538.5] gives 289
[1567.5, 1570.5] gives 310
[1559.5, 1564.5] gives 309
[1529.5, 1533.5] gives 287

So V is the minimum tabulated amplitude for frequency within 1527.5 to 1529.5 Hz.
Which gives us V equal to 280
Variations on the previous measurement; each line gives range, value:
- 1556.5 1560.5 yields 307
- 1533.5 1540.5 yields 284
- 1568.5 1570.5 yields 309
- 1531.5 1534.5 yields 286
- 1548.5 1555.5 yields 294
